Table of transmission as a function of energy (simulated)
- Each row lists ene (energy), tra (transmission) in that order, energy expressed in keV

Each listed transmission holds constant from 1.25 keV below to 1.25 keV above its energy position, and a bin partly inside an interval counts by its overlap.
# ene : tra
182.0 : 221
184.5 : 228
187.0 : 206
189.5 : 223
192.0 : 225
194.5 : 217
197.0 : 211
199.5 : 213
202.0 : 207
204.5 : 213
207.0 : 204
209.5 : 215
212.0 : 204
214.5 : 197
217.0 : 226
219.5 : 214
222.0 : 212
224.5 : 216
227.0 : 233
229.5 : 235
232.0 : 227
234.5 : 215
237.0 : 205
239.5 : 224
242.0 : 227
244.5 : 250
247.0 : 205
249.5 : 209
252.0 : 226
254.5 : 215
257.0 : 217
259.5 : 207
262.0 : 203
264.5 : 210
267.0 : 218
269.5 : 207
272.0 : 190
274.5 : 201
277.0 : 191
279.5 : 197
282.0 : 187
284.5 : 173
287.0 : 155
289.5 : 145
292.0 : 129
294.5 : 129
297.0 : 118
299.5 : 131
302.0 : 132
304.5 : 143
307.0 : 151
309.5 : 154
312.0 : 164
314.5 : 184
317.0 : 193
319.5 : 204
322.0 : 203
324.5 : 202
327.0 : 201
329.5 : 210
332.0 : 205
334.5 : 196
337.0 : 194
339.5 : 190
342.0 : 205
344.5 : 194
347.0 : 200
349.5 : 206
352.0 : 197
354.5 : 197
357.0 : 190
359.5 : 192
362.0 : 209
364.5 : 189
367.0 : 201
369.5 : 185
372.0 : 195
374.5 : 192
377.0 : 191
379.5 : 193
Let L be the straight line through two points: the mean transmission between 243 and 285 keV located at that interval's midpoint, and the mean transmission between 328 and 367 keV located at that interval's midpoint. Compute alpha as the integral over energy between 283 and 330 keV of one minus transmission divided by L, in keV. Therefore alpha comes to 9.0 keV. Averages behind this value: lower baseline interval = 207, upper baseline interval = 198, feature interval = 164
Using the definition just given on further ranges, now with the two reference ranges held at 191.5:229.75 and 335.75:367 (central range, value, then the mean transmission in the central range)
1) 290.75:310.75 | 6.6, 136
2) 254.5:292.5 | 3.0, 191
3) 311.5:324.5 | 0.6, 192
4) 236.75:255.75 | -1.0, 221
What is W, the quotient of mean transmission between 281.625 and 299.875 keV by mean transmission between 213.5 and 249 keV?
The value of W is 0.66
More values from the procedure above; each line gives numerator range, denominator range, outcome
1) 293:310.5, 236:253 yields 0.62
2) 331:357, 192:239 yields 0.92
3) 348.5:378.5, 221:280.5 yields 0.91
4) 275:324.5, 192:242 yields 0.76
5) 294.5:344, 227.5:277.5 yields 0.82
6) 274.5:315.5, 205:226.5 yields 0.74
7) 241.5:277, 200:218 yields 1.01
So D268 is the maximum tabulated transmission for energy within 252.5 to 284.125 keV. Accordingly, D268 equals 218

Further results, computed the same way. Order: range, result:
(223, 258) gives 250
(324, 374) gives 210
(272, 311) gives 201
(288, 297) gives 145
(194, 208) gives 217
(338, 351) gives 206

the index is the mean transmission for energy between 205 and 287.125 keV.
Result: 210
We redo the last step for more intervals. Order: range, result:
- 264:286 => 196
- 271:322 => 164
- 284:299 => 139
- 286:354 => 176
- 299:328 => 173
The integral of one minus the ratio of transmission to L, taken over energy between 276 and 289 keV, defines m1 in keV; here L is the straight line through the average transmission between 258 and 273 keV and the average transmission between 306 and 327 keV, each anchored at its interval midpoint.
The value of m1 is 1.3 keV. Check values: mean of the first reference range 206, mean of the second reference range 183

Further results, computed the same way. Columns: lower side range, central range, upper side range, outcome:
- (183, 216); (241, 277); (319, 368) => -0.9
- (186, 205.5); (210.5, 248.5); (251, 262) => -0.8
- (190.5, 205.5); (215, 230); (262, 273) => -0.7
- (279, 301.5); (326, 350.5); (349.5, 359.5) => -2.2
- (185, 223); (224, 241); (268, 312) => -2.3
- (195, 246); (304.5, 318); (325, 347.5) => 2.5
